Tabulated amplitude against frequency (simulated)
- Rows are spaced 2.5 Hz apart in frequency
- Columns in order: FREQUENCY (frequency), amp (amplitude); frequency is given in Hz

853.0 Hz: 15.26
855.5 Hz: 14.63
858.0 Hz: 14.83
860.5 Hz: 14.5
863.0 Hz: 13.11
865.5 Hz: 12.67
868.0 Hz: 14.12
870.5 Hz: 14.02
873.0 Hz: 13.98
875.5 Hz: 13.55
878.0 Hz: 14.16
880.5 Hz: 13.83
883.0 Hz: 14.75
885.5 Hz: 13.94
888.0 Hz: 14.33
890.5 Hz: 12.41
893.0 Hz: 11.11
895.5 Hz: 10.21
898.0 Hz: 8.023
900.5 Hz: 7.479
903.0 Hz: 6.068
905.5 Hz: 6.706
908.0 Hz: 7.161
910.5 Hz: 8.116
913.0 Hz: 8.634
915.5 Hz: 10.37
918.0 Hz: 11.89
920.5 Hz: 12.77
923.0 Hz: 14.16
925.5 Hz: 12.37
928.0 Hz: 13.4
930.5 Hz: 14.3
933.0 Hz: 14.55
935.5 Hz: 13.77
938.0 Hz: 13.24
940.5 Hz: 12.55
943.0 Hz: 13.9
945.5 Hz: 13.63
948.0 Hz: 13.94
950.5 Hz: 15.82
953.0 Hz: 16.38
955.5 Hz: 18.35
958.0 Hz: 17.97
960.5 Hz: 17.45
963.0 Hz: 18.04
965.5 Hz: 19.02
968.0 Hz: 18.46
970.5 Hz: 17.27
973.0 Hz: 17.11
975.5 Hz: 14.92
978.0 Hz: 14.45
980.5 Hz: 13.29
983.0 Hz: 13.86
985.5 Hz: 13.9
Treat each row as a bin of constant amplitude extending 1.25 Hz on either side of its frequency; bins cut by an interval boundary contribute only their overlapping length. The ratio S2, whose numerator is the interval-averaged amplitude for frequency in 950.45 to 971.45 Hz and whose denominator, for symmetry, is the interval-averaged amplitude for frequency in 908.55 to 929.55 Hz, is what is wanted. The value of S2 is 1.6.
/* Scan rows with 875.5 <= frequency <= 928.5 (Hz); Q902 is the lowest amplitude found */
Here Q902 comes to 6.068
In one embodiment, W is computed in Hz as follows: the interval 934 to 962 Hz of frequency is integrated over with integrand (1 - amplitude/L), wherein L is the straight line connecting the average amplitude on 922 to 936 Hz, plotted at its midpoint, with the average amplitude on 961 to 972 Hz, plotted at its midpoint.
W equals 1.4 Hz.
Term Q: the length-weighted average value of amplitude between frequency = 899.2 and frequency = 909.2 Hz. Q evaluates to 6.86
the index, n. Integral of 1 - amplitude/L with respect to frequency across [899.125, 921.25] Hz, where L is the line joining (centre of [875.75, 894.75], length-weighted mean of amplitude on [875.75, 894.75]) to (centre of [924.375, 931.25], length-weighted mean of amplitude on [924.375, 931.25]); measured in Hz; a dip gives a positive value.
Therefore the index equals 7.7 Hz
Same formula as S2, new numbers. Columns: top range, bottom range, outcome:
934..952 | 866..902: 1.11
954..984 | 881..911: 1.64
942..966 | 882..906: 1.55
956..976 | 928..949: 1.29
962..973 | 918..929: 1.39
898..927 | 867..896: 0.71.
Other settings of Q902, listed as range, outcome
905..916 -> 6.706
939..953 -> 12.55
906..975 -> 7.161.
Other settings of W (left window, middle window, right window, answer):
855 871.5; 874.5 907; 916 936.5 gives 5.8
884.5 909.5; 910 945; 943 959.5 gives 1.7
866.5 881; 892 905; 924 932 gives 5.0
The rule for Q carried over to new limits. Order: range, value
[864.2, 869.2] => 13.4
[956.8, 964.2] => 17.8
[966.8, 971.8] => 17.9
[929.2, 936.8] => 14.2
